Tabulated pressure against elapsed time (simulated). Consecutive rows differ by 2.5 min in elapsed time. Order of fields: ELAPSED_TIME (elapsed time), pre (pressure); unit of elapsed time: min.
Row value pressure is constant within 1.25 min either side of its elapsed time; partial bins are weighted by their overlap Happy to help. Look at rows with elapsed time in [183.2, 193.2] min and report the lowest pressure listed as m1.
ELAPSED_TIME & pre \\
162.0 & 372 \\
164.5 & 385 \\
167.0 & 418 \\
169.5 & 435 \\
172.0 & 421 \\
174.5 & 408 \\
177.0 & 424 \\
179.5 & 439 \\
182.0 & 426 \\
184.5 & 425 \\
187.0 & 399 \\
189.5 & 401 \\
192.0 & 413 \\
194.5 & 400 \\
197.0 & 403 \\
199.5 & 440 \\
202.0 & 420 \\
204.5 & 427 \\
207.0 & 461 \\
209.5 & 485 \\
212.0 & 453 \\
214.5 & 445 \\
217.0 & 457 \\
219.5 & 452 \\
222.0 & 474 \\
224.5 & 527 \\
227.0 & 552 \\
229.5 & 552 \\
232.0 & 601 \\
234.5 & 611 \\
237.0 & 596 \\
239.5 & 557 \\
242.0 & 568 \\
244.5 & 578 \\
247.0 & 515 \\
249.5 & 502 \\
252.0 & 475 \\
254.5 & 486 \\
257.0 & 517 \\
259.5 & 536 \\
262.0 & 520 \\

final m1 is 399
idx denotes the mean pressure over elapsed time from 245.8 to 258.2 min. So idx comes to 499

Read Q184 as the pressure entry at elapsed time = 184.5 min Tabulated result 425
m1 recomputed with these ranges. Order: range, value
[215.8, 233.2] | 452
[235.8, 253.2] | 475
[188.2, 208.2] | 400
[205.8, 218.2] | 445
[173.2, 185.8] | 408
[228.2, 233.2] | 552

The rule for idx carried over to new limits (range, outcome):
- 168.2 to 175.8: 421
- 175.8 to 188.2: 423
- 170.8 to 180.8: 423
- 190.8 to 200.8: 414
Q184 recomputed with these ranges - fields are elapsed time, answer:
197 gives 403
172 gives 421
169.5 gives 435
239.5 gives 557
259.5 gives 536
